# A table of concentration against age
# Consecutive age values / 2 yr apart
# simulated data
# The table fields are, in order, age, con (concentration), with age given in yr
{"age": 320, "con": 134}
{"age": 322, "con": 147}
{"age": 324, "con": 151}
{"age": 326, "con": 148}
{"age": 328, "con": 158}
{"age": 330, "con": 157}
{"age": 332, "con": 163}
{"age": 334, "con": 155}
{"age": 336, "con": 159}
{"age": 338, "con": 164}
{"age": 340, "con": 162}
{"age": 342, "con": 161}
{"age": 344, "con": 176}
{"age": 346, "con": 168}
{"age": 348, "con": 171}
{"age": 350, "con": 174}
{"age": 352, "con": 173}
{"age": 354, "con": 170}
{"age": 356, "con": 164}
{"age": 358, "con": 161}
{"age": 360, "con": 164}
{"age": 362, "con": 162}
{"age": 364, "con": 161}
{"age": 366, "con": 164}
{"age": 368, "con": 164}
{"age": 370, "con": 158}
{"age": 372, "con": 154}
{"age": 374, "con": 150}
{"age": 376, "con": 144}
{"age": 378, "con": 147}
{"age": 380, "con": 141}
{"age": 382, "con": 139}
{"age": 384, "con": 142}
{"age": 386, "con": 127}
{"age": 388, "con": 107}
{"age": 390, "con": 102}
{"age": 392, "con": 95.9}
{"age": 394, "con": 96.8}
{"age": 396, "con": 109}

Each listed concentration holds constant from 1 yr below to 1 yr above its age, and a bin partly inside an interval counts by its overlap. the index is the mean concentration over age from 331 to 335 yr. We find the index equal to 159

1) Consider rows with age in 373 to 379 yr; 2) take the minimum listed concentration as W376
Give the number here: 144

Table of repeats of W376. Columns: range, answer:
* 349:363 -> 161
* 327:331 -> 157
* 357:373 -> 154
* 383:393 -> 95.9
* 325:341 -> 148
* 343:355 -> 168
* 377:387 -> 127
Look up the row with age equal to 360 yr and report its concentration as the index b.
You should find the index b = 164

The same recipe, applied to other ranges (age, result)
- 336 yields 159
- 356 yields 164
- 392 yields 95.9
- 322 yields 147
